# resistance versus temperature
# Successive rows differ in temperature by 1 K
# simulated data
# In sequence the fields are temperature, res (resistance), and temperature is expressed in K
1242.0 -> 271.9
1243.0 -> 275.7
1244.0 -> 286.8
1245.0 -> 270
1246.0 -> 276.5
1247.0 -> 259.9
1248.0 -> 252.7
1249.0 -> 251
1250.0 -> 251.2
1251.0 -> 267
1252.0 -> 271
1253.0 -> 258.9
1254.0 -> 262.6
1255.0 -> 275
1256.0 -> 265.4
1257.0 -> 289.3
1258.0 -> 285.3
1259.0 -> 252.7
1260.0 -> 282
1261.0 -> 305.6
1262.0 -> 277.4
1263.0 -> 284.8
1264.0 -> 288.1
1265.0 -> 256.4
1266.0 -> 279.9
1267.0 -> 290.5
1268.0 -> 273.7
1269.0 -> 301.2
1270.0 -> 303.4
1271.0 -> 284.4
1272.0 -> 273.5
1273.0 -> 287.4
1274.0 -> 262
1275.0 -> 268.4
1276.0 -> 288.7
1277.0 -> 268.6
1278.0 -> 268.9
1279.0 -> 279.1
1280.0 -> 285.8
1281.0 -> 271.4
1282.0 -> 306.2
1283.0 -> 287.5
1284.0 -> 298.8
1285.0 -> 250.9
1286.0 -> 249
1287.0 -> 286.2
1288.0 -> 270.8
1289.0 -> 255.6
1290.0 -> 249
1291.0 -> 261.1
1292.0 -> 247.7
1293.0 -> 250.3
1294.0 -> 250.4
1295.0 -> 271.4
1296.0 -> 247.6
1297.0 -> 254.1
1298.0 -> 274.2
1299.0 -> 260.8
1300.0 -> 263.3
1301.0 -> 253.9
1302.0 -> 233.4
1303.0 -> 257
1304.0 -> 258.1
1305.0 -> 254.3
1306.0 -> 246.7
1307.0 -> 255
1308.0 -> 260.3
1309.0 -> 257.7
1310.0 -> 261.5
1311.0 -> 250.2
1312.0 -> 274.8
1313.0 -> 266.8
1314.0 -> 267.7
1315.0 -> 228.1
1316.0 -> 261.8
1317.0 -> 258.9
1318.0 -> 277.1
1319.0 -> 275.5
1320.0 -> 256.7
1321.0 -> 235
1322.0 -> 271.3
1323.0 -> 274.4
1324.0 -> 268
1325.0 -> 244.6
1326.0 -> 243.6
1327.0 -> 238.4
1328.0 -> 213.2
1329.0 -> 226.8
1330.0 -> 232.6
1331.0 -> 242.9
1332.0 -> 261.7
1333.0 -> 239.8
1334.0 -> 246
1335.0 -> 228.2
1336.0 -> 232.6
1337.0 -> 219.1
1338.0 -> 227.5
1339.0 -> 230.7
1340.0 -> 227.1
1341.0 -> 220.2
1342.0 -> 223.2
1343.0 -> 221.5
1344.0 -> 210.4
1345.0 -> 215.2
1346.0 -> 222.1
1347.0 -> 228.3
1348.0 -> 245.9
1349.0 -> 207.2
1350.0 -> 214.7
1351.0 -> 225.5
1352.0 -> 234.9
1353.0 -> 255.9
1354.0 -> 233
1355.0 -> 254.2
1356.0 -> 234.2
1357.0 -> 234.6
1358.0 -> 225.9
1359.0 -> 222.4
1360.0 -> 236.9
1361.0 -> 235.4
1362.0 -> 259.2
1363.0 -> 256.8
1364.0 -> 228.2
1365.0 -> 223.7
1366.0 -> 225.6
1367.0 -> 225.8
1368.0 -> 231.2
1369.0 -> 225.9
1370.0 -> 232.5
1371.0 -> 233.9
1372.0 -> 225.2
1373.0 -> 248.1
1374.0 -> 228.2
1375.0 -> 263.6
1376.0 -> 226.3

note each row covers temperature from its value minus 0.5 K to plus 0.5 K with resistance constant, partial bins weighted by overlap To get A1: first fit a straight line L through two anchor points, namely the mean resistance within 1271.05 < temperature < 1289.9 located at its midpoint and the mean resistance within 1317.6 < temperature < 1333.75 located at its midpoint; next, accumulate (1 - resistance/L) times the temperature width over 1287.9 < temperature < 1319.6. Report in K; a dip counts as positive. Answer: 0.5 K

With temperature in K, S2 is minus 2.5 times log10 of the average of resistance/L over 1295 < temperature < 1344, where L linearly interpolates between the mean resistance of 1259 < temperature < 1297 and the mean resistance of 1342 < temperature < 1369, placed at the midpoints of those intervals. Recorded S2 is 0.01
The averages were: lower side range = 274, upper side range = 231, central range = 248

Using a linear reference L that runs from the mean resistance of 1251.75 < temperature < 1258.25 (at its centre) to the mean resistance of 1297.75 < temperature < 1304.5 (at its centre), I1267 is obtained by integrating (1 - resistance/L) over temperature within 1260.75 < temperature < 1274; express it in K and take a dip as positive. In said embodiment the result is -0.8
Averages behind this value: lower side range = 272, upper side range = 257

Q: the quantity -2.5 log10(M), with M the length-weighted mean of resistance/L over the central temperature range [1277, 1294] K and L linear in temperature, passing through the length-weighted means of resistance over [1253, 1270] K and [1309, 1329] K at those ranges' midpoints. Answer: 0.00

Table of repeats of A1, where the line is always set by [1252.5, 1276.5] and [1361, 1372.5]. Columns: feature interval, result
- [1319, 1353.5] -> 1.64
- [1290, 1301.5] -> 0.34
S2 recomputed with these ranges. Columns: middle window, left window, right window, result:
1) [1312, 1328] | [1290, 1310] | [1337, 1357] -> -0.057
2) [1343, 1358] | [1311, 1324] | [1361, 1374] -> 0.066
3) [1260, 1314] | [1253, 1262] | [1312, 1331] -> -0.015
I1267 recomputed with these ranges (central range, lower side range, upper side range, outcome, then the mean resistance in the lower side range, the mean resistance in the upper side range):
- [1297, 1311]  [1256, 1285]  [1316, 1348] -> 0.1 K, 281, 240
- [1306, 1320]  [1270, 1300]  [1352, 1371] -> -0.2 K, 270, 236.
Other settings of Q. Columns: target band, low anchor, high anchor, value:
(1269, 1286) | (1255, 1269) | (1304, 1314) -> -0.03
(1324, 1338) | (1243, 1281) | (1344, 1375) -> 0.04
